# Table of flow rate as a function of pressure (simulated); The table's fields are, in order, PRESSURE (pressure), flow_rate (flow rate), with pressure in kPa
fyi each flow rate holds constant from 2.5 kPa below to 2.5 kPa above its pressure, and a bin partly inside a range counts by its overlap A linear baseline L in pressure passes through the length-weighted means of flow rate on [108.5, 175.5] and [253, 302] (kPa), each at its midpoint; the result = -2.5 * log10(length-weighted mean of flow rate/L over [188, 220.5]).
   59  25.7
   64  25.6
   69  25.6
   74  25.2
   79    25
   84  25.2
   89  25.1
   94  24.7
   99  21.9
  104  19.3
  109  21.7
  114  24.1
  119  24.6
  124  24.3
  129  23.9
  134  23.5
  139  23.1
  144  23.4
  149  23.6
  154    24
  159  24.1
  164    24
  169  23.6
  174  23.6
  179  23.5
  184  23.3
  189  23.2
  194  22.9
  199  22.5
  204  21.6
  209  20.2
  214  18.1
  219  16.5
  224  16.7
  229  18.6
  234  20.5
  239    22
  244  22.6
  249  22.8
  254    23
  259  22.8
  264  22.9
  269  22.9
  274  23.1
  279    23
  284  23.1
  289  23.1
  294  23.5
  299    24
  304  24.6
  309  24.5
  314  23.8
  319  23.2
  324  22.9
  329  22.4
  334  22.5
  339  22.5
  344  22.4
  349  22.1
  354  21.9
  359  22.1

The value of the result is 0.14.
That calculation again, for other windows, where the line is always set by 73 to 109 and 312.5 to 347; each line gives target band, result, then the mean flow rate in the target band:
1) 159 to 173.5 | -0.02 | 23.8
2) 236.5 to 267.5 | 0.02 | 22.7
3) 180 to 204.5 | 0.02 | 22.8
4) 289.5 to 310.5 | -0.05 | 24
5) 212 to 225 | 0.33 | 17.1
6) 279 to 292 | -0.01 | 23.1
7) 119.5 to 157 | -0.02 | 23.7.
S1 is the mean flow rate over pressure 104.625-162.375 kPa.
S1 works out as 23.5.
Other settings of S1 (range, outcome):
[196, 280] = 21.1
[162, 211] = 22.9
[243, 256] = 22.8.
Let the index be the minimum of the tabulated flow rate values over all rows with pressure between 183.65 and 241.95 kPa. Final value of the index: 16.5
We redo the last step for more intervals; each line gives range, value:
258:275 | 22.8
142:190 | 23.2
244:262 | 22.6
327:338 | 22.4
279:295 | 23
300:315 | 23.8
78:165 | 19.3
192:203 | 22.5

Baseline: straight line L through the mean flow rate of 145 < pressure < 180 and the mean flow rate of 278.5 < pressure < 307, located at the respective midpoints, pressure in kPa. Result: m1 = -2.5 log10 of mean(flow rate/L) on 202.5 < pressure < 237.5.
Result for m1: 0.25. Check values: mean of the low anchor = 23.8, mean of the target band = 18.9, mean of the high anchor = 23.6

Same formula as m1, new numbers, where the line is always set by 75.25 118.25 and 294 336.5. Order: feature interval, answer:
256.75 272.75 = 0.03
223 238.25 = 0.22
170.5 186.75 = 0.00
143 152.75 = 0.00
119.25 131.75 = -0.03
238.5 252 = 0.04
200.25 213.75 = 0.14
